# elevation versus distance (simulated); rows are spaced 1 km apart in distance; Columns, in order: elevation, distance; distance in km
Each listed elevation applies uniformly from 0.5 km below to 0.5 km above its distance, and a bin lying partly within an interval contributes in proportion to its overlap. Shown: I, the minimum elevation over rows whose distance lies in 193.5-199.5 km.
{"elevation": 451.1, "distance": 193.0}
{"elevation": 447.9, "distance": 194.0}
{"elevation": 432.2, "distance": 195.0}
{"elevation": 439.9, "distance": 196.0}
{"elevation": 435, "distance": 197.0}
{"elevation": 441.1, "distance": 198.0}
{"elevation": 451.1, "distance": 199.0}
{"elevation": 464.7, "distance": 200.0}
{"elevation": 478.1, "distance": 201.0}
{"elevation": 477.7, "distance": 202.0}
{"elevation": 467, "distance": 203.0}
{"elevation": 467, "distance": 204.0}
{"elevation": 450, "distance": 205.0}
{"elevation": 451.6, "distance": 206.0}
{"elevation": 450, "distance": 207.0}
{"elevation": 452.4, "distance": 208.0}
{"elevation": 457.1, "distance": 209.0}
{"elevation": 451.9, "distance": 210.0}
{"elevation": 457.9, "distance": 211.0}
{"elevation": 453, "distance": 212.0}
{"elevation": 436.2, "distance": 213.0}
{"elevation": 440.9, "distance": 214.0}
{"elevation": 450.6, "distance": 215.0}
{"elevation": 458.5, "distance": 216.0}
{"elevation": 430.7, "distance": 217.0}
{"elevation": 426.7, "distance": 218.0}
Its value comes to 432.2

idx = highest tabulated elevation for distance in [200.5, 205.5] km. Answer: 478.1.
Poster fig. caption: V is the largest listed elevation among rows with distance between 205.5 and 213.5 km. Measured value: 457.9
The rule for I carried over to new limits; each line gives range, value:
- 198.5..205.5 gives 450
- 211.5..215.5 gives 436.2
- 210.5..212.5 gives 453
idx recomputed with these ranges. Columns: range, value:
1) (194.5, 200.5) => 464.7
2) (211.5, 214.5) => 453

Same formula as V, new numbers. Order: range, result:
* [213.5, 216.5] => 458.5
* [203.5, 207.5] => 467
